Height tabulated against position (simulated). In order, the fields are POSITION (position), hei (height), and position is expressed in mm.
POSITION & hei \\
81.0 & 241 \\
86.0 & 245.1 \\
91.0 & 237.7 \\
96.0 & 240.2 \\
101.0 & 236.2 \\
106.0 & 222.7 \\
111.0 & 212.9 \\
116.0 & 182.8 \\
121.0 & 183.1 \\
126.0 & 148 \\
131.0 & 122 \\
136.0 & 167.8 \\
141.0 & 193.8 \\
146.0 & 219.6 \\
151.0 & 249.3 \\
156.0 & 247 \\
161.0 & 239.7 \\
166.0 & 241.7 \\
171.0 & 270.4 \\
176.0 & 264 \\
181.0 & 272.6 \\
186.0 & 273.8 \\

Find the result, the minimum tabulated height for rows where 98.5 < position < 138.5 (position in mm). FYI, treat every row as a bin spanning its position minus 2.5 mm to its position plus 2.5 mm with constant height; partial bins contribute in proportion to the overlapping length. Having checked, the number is 122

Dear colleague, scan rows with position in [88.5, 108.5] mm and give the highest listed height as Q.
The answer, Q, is 240.2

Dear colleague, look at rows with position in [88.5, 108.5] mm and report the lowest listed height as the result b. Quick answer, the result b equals 222.7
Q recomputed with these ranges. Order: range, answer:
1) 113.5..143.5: 193.8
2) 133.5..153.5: 249.3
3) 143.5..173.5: 270.4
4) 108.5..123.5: 212.9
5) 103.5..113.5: 222.7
